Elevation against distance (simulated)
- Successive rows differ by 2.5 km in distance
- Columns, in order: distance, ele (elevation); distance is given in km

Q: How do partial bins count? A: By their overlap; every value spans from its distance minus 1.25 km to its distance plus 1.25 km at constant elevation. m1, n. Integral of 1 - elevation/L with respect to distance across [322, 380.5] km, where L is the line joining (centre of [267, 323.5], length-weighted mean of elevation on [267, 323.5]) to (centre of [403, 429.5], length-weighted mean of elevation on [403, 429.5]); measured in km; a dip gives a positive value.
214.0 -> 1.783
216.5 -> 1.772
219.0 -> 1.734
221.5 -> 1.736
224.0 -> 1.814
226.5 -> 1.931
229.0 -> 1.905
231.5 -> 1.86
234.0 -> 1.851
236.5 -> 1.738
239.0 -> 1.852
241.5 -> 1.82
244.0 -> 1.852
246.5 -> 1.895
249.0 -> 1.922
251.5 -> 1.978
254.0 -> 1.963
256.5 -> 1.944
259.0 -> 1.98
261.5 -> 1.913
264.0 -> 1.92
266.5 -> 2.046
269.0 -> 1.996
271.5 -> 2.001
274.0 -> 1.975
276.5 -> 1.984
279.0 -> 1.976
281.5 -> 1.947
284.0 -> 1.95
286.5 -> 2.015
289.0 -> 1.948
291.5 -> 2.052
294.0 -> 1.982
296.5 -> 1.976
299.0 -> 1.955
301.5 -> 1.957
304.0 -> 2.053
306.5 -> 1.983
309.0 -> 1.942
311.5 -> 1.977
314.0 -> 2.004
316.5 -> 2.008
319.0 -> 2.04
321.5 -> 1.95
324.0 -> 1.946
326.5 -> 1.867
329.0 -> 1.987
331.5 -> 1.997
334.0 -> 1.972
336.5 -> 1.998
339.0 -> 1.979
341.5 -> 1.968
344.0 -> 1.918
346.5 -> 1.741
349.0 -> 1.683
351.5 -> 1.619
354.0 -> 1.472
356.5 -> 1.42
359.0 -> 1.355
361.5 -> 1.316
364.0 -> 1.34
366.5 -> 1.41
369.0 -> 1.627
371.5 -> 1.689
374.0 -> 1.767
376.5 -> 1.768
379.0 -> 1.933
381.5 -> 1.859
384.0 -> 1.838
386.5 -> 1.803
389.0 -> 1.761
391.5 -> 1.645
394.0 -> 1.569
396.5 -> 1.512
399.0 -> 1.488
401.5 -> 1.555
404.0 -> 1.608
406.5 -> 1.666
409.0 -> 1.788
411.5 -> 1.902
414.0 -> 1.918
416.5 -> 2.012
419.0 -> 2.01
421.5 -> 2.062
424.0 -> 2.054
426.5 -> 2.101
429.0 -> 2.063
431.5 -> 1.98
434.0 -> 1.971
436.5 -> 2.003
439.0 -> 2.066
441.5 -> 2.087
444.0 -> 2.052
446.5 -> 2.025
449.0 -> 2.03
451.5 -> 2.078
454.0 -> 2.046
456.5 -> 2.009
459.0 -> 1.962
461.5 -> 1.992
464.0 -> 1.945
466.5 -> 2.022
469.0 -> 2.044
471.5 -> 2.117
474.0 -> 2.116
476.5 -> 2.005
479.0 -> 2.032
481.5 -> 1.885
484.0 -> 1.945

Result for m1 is 6.7 km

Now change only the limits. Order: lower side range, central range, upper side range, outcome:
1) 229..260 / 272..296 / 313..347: -0.8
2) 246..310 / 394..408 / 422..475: 3.1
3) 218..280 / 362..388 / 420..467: 3.8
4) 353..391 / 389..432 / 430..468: 0.3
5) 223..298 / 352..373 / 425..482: 5.5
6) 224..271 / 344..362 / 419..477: 3.9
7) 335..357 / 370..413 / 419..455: 4.3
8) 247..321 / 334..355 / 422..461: 2.0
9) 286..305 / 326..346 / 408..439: 0.4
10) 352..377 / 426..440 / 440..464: -0.8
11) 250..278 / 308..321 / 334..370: -1.5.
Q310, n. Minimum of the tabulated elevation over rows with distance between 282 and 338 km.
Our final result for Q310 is 1.867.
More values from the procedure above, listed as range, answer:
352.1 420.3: 1.316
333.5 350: 1.683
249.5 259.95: 1.944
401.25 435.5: 1.555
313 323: 1.95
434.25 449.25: 2.003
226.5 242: 1.738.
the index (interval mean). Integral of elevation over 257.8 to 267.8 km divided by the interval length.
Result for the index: 1.96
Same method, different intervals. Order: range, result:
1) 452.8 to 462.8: 2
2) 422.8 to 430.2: 2.07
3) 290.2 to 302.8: 1.98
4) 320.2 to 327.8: 1.92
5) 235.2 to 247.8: 1.83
